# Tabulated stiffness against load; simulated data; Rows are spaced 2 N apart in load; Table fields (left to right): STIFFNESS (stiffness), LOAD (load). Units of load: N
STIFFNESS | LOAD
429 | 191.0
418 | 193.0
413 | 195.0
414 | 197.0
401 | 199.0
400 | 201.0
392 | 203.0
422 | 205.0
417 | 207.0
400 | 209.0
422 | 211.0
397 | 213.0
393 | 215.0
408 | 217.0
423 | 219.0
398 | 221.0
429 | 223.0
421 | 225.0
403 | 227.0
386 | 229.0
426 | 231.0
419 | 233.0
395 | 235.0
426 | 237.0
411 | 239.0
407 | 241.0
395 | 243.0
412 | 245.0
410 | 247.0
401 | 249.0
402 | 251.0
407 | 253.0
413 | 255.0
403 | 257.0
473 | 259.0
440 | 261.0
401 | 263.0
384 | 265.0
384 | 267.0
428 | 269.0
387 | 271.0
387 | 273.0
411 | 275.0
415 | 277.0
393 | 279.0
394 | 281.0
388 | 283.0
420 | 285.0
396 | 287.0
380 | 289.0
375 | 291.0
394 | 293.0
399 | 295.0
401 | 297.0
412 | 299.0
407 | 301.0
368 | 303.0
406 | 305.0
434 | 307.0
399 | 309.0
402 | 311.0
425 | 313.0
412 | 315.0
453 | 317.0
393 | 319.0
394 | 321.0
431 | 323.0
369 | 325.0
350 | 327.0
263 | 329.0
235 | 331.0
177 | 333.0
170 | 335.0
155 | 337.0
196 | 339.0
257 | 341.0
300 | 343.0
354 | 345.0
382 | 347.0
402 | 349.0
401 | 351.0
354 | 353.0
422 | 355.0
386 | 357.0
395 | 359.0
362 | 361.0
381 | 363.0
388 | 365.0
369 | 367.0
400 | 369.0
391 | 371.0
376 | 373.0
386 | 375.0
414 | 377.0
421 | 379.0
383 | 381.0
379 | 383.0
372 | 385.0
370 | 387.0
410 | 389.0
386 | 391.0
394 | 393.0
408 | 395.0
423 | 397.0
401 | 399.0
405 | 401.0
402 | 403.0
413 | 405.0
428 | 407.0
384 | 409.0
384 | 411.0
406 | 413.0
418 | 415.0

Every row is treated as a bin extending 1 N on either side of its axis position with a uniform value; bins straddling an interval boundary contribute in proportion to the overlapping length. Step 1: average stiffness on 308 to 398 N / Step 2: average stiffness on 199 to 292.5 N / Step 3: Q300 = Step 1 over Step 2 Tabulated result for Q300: 0.89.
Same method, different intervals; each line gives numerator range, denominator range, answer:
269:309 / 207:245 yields 0.98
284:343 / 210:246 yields 0.86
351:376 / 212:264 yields 0.94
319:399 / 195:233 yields 0.87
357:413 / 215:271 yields 0.96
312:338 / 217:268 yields 0.79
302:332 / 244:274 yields 0.94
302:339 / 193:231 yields 0.84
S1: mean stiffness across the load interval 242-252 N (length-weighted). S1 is 404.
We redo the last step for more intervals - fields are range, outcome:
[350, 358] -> 391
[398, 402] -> 403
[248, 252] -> 402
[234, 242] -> 410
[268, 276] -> 403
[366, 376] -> 384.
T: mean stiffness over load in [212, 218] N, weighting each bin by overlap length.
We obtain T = 399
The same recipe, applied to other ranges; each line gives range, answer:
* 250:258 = 406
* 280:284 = 391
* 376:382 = 406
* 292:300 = 402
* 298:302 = 410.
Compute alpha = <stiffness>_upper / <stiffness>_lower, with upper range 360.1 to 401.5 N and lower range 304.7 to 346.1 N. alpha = 1.18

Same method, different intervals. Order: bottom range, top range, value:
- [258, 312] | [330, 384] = 0.85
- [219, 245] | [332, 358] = 0.74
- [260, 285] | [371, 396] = 0.97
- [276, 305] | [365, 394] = 0.98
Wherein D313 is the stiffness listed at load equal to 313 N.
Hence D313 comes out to 425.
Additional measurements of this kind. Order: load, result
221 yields 398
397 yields 423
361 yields 362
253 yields 407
